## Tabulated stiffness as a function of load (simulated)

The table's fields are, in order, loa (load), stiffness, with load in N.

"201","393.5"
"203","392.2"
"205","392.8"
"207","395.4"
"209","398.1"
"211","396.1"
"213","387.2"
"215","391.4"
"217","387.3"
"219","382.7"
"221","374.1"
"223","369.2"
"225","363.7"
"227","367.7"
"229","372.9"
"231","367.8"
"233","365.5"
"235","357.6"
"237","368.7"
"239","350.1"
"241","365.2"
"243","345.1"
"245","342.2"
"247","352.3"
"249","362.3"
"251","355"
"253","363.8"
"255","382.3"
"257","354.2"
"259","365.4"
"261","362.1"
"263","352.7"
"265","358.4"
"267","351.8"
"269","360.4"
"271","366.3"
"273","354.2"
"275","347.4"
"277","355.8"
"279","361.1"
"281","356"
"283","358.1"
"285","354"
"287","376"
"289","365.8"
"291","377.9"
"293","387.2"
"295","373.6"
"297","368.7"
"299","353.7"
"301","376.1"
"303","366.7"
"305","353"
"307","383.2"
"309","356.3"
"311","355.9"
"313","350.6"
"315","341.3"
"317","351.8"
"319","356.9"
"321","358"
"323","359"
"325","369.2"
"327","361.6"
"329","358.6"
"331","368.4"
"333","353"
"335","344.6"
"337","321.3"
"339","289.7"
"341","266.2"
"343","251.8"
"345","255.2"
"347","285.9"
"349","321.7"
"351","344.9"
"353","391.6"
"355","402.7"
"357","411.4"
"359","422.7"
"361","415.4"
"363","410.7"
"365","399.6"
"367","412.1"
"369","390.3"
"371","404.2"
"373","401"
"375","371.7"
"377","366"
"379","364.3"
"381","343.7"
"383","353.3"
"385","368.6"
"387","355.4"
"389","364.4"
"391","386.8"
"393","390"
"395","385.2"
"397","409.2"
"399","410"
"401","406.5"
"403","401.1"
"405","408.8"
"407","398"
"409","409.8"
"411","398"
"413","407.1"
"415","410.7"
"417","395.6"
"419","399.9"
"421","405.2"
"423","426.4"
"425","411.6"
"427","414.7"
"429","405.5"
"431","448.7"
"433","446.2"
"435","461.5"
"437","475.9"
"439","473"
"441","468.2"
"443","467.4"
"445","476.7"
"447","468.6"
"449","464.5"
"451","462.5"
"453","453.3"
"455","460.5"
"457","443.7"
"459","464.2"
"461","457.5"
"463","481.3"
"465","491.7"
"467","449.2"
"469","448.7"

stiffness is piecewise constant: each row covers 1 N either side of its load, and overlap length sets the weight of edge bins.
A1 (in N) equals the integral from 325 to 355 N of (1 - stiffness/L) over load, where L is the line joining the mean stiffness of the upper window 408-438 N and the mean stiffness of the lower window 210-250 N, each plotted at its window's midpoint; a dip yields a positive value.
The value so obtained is 5.4 N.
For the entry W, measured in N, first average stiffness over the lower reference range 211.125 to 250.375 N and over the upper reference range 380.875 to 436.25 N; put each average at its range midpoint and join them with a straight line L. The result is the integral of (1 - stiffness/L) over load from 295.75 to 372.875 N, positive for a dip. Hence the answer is 5.9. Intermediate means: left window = 368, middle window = 358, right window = 402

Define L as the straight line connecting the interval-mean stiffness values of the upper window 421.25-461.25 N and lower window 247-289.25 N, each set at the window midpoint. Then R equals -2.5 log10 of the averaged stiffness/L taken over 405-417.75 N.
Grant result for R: 0.08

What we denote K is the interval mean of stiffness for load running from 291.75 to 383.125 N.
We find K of 360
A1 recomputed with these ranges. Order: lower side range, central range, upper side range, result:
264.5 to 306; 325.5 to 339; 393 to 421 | 1.1 N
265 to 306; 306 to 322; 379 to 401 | 0.4 N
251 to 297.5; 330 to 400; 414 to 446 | 7.3 N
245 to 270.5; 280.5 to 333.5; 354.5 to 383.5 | 1.5 N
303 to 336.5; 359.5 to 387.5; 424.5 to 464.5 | 1.1 N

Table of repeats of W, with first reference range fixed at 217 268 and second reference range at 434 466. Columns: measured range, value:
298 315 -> 1.5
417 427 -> 1.0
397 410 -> 1.1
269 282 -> 0.8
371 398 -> 3.7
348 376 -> 2.0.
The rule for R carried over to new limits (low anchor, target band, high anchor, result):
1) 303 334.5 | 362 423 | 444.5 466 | 0.066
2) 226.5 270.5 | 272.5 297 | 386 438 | 0.020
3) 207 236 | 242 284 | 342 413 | 0.060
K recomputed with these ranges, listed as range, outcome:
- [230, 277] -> 359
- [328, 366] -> 348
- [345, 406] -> 381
